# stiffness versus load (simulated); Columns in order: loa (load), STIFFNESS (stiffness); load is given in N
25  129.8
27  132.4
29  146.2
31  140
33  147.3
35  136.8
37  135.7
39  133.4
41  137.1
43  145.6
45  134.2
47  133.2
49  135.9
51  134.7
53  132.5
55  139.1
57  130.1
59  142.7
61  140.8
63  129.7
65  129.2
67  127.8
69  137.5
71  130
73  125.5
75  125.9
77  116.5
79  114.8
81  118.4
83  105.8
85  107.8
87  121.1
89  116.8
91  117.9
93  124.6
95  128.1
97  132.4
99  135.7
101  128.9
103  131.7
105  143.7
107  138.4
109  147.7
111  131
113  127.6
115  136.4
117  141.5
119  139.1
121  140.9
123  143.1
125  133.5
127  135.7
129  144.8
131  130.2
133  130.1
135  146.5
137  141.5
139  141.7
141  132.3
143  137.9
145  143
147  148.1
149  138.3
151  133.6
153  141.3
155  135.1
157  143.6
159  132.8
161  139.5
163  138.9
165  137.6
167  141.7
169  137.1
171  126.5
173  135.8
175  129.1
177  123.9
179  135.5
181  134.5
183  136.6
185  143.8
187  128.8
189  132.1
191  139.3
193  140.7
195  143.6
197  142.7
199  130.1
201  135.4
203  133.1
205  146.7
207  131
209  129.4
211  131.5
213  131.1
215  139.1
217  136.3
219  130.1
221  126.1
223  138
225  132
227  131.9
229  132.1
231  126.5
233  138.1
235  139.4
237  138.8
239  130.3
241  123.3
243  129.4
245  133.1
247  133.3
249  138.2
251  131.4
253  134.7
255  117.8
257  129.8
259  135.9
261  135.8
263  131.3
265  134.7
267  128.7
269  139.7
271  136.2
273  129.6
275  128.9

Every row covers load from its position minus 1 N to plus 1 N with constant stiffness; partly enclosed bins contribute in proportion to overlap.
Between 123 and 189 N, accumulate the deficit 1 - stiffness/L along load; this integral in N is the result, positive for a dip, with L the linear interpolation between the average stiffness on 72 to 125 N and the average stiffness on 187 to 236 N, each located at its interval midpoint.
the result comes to -2.6 N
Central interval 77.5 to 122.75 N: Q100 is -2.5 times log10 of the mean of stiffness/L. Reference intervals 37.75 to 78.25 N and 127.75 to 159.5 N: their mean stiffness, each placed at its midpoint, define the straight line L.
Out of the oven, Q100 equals 0.06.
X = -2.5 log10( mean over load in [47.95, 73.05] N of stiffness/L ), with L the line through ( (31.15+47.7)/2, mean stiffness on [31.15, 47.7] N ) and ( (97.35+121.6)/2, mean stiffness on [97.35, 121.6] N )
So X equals 0.03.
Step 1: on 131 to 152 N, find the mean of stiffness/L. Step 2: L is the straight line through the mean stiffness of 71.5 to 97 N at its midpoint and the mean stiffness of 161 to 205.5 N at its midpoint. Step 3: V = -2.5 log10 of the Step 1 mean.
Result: -0.080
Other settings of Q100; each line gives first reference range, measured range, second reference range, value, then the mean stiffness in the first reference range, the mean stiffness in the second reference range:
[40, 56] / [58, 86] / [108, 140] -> 0.098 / 137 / 138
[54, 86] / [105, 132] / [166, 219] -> -0.066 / 126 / 135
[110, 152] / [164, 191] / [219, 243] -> 0.008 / 138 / 132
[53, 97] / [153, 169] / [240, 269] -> -0.082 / 126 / 132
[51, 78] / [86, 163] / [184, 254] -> -0.025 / 131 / 134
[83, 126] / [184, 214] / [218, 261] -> -0.034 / 131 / 132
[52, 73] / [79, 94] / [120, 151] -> 0.168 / 134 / 139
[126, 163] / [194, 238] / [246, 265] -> -0.002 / 139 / 132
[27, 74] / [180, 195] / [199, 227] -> -0.024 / 136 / 134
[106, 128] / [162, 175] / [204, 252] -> -0.001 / 138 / 133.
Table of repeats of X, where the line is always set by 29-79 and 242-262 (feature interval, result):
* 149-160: -0.04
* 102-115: -0.03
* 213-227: -0.01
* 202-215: -0.01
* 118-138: -0.04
